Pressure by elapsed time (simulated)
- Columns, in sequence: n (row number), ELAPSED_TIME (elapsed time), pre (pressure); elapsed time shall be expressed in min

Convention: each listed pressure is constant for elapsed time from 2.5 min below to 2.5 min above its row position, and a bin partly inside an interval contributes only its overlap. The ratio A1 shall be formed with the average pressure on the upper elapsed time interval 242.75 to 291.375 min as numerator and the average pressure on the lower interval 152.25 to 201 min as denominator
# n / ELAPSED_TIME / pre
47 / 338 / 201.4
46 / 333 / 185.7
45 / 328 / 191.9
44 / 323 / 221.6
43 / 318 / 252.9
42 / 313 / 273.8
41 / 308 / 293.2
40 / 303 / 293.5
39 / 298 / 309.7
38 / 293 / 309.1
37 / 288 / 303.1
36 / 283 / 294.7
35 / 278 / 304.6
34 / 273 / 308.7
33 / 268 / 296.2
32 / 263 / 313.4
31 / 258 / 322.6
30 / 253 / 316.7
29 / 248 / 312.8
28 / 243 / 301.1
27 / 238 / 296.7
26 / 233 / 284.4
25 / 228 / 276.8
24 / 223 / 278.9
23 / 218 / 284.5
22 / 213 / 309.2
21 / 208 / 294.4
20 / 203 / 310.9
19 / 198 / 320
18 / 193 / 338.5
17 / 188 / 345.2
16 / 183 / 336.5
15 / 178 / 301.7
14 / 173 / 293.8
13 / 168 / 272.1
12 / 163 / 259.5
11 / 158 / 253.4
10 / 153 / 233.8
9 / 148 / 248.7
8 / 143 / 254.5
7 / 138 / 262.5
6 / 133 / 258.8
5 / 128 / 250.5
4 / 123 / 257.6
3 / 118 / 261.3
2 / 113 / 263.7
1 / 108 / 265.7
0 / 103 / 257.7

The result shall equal 1.03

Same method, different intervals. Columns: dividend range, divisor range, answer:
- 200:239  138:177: 1.12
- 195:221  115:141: 1.18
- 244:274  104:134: 1.20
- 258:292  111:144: 1.18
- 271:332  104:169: 1.08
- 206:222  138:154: 1.18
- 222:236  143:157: 1.15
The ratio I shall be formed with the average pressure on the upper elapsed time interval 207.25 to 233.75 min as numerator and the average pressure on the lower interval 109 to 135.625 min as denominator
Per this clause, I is 1.11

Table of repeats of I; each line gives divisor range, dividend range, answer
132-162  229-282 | 1.21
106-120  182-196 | 1.29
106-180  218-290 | 1.14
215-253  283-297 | 1.04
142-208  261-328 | 0.98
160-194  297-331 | 0.85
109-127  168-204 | 1.22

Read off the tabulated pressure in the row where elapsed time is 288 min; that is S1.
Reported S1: 303.1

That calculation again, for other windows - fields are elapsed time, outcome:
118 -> 261.3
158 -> 253.4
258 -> 322.6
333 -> 185.7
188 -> 345.2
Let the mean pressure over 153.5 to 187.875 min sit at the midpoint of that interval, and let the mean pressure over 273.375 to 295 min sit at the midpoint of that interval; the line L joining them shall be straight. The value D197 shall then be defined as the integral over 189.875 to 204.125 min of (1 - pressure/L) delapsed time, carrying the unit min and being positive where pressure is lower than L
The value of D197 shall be -1.7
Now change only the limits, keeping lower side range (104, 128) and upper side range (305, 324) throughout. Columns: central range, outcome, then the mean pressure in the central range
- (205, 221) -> -2.0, 296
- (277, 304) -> -4.0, 303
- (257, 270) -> -2.3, 310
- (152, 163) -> 0.5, 249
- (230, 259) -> -4.6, 304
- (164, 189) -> -4.1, 305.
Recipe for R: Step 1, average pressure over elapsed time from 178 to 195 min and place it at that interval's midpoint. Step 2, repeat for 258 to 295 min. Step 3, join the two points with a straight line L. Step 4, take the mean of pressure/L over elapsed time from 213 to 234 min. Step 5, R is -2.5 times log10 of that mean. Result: 0.14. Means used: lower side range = 334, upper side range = 305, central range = 284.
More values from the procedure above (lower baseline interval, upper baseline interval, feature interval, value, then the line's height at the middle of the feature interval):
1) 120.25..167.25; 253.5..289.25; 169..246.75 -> -0.09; 281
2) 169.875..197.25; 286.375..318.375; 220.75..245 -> 0.08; 310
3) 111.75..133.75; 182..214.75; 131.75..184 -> 0.07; 288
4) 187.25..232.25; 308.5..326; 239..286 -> -0.11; 279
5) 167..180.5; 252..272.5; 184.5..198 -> -0.15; 295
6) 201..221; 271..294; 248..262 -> -0.06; 302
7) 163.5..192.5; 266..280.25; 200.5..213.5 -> 0.01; 307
